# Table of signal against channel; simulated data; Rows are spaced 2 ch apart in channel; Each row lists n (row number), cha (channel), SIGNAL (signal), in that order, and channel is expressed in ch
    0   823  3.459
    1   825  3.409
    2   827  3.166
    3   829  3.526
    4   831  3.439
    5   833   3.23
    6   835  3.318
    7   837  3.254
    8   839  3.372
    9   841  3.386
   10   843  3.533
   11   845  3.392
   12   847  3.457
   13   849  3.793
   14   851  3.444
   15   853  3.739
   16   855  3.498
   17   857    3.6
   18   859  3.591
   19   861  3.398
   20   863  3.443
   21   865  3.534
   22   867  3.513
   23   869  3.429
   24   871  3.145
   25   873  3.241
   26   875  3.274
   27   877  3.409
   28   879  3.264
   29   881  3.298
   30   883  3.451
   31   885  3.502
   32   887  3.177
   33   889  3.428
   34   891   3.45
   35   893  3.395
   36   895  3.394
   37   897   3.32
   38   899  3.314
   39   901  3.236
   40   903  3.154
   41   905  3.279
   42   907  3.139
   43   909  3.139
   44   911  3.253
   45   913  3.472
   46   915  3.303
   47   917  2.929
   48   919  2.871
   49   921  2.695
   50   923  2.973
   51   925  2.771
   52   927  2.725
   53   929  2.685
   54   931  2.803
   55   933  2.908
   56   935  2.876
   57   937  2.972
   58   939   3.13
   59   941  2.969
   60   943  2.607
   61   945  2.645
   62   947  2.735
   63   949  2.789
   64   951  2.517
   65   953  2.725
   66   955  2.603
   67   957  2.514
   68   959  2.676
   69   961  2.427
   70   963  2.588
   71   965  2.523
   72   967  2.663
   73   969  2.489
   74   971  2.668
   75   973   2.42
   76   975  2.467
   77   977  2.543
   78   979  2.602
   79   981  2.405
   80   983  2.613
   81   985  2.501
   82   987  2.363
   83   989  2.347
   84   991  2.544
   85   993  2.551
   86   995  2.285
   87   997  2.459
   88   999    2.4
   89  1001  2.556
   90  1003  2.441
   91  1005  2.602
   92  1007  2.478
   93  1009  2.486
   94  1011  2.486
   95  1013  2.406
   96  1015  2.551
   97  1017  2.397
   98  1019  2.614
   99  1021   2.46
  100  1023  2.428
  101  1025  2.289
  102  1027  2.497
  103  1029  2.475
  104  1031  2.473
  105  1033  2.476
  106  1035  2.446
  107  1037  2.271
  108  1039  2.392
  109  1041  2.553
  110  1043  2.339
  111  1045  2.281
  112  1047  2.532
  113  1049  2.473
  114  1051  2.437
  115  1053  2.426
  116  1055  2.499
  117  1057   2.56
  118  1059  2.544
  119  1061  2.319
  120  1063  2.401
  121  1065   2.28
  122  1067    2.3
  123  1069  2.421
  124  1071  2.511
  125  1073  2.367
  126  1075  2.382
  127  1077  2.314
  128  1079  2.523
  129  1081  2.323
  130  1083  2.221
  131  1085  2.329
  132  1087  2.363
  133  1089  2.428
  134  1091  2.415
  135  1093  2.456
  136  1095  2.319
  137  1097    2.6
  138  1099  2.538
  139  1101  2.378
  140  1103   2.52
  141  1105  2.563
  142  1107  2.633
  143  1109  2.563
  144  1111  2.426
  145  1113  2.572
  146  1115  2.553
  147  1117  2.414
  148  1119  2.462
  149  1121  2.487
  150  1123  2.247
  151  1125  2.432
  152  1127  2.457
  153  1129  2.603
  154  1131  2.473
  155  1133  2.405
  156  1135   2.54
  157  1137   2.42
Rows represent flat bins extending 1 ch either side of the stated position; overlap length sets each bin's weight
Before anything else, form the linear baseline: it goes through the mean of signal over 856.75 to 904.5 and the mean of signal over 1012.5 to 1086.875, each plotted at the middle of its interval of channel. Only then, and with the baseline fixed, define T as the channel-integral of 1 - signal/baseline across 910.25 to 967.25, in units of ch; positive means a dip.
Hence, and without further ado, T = 4.5 ch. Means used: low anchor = 3.37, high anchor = 2.42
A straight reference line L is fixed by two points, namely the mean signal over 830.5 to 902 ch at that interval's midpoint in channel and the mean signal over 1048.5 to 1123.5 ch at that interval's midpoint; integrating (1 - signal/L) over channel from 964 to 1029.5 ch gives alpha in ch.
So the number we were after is 7.97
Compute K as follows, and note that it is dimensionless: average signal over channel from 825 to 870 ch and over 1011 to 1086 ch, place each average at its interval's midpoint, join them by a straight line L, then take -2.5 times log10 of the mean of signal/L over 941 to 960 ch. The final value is 0.10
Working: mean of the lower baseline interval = 3.46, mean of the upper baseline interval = 2.42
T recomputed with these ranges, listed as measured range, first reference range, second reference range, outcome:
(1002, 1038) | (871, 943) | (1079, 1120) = 3.7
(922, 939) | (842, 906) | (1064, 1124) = 1.6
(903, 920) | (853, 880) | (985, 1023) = -0.3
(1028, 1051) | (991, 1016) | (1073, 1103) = 0.2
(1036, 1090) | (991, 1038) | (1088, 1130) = 1.5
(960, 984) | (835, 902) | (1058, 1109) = 3.3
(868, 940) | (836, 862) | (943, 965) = -3.0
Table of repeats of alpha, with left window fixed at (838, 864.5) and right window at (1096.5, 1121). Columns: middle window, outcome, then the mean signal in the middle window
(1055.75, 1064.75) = 0.87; 2.44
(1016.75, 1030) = 1.82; 2.45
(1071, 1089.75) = 1.84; 2.37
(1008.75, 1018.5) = 1.39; 2.47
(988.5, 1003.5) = 2.54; 2.45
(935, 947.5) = 1.24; 2.85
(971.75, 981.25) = 1.66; 2.5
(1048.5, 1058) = 0.87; 2.48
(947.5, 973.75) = 4.25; 2.59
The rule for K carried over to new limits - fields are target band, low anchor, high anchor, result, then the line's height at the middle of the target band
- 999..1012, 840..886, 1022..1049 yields 0.043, 2.6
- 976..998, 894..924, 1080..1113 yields 0.160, 2.87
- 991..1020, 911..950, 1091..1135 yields 0.102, 2.73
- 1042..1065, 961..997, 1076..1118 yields 0.017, 2.47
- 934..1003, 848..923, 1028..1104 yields 0.128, 2.91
